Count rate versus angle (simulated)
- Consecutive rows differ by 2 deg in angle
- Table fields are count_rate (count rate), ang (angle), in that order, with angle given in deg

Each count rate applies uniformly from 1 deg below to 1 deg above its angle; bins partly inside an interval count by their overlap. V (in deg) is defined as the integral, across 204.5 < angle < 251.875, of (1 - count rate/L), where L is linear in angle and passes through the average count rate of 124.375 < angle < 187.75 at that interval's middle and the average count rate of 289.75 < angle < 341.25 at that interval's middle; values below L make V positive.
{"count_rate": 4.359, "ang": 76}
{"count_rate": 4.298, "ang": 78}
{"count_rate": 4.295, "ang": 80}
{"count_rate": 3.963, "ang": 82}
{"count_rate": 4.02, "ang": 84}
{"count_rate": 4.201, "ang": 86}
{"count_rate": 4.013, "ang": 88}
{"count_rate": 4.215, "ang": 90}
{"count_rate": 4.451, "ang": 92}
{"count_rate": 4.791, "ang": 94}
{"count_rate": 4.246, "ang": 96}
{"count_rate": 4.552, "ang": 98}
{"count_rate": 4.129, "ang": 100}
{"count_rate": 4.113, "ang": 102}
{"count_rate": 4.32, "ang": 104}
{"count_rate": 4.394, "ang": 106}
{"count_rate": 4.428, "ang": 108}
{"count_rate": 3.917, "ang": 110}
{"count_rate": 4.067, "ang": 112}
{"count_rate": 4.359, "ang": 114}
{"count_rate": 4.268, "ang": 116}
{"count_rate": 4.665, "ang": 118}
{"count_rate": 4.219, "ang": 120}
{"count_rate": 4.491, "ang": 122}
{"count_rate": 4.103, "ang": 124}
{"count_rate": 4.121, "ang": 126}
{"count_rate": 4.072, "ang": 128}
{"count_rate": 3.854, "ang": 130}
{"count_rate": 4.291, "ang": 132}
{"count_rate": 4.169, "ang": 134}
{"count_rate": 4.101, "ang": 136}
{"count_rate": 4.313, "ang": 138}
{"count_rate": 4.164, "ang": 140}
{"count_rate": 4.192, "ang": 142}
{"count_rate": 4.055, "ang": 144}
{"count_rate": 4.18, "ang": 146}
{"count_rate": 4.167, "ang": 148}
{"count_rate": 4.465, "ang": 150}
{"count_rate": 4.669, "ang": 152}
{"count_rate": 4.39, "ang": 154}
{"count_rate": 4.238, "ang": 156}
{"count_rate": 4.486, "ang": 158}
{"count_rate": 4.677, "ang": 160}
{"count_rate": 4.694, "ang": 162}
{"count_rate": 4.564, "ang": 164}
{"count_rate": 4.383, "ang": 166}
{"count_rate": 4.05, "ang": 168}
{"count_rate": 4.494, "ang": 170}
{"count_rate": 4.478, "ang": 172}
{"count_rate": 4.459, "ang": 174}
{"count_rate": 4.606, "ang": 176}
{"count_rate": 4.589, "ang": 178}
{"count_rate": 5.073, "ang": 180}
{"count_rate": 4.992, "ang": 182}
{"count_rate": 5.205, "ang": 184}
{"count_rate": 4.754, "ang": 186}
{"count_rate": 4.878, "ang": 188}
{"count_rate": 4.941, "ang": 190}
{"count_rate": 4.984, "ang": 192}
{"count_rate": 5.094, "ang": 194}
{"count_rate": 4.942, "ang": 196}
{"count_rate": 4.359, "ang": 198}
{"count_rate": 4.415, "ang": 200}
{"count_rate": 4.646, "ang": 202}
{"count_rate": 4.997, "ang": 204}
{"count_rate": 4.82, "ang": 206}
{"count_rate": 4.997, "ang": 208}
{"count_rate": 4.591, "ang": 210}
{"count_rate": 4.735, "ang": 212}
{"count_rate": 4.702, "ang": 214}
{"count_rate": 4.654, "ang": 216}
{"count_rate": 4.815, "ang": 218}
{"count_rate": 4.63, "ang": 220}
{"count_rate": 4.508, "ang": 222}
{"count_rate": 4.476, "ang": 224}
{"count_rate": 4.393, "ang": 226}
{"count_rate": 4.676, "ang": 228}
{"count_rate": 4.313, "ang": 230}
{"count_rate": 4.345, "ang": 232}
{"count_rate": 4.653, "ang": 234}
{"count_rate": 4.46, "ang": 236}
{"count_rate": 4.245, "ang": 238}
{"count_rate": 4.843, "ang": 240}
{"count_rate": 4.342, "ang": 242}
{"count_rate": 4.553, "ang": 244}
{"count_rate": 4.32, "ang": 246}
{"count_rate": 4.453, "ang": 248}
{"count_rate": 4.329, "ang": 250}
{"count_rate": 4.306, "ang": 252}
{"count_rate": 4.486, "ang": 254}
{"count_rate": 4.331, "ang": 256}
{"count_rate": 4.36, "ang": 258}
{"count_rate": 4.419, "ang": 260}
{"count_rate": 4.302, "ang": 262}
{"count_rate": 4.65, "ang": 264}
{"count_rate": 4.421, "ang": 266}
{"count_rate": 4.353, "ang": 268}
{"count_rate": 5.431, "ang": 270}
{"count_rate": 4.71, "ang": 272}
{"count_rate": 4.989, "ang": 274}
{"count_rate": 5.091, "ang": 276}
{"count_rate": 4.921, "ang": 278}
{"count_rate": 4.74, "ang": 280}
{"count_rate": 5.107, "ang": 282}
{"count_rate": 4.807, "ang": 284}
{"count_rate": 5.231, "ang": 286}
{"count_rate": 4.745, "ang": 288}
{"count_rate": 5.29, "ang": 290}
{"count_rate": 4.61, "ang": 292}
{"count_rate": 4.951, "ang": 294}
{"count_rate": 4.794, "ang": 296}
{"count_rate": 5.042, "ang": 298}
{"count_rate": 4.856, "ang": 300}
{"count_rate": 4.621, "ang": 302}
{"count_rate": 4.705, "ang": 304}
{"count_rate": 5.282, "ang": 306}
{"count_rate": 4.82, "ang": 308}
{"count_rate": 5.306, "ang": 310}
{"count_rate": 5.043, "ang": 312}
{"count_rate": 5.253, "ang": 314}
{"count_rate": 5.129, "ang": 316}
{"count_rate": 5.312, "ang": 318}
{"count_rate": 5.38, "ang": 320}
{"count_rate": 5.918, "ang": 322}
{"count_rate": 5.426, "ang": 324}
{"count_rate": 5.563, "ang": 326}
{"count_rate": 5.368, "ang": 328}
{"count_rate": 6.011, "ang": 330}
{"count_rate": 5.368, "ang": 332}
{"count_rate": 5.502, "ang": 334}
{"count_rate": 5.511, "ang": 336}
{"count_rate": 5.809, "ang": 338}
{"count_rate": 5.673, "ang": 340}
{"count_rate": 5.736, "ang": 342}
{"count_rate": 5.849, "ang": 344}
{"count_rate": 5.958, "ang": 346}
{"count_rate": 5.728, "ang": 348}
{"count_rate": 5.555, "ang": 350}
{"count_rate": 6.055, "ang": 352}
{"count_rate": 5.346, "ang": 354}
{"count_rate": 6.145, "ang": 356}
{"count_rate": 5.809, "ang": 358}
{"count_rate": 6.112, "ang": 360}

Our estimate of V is 2.3 deg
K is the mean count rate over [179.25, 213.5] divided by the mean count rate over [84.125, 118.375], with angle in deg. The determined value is 1.1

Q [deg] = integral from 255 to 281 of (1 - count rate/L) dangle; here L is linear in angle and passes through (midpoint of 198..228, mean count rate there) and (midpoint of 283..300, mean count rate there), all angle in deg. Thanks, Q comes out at 1.0 deg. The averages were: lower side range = 4.66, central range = 4.67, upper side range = 4.93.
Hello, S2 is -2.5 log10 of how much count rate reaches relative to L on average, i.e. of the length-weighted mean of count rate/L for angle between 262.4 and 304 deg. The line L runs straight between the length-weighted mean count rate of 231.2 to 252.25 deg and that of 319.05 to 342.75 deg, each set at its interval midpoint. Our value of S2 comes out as 0.03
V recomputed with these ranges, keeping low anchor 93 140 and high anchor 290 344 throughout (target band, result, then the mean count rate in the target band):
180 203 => -1.0 deg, 4.85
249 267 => 2.1 deg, 4.4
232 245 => 1.0 deg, 4.5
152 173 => 0.2 deg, 4.46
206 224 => 0.2 deg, 4.7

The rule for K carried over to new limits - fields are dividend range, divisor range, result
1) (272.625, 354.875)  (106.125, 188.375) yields 1.20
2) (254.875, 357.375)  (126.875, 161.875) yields 1.21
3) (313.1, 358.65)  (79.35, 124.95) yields 1.32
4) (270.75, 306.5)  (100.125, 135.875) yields 1.16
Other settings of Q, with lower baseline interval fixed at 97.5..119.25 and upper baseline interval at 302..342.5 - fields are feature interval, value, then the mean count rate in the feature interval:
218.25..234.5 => 1.3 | 4.51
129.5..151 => 1.3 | 4.18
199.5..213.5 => 0.1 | 4.75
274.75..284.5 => 0.4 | 4.94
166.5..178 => 0.5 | 4.43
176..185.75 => -0.5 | 4.91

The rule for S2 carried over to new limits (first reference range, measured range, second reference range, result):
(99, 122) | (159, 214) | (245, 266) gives -0.09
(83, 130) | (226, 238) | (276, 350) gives 0.09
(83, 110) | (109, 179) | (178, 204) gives 0.06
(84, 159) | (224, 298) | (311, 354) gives 0.11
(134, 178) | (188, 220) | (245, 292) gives -0.06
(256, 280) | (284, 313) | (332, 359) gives 0.03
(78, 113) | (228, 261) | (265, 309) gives 0.07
